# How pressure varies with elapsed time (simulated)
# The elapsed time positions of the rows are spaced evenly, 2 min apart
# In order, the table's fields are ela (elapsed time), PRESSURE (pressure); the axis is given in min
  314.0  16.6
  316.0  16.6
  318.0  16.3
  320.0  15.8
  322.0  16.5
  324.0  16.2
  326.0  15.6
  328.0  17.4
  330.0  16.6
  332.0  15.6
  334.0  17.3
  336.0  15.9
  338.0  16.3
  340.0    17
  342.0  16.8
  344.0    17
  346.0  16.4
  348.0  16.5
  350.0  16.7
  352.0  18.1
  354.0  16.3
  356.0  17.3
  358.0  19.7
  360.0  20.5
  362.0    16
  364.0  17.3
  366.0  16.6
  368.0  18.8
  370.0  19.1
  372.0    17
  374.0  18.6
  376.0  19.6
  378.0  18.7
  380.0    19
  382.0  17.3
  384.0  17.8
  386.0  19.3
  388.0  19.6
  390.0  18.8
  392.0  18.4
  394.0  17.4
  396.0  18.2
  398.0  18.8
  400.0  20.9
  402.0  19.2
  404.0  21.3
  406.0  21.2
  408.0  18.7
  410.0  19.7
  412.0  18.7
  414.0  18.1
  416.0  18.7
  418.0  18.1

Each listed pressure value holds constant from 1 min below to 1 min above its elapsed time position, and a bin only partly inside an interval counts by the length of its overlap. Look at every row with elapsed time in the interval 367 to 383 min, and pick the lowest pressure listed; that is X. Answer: 17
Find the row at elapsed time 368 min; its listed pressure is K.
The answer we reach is 18.8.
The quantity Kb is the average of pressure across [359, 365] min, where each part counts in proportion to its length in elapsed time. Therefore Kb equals 17.9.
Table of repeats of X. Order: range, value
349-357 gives 16.3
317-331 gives 15.6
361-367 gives 16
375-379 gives 18.7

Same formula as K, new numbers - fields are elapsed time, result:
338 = 16.3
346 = 16.4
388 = 19.6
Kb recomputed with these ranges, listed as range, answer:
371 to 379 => 18.5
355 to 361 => 19.2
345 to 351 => 16.5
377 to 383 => 18.3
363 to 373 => 17.8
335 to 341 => 16.4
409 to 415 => 18.8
